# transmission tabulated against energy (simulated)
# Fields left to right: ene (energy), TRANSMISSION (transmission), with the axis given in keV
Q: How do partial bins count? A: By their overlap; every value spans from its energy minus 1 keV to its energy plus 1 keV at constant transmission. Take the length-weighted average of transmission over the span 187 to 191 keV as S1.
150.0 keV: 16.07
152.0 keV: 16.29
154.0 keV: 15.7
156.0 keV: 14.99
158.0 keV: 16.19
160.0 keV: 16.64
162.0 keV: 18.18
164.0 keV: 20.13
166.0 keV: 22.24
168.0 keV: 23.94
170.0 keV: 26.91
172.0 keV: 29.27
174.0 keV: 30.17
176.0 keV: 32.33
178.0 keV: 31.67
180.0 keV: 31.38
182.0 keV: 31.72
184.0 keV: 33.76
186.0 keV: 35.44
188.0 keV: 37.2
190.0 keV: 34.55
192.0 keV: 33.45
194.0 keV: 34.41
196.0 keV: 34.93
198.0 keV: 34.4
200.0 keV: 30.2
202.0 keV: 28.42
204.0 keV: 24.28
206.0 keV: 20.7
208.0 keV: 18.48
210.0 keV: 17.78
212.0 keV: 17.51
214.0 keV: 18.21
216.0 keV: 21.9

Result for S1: 35.9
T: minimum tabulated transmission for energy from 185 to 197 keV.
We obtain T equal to 33.45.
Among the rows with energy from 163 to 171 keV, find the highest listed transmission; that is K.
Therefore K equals 26.91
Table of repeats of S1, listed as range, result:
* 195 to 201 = 33.2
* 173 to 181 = 31.4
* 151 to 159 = 15.8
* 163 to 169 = 22.1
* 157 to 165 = 17.8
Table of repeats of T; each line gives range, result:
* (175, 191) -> 31.38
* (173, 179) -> 30.17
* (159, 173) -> 16.64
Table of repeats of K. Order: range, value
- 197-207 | 34.4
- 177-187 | 35.44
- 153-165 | 20.13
